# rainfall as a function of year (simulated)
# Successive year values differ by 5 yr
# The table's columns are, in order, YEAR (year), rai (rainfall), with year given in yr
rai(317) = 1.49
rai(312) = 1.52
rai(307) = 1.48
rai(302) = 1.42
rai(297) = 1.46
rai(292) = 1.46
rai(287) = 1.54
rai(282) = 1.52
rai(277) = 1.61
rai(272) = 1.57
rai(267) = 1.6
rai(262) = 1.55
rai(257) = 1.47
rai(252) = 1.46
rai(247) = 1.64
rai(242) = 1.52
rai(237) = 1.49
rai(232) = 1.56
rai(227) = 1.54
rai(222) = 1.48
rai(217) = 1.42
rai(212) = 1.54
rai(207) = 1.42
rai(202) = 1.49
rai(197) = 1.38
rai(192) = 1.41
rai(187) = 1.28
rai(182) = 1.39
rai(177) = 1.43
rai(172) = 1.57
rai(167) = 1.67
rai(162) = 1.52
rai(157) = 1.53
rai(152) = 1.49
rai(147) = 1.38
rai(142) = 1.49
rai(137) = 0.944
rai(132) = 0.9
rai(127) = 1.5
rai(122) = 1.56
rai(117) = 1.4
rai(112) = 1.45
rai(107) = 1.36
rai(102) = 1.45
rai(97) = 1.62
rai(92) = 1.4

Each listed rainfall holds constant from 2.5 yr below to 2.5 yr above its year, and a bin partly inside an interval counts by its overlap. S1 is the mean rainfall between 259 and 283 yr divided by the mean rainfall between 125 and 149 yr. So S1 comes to 1.3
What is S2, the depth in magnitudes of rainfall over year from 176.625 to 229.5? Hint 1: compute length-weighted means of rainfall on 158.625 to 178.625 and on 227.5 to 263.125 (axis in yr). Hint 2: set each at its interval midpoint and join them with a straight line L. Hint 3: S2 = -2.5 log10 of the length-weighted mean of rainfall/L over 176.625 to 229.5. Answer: 0.08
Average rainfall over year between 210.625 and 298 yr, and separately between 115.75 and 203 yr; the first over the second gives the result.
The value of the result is 1.1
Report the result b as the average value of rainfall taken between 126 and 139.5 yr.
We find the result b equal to 1.07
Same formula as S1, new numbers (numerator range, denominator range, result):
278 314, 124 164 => 1.11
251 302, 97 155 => 1.11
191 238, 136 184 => 1.01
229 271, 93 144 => 1.12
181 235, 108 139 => 1.11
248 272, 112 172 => 1.09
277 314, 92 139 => 1.10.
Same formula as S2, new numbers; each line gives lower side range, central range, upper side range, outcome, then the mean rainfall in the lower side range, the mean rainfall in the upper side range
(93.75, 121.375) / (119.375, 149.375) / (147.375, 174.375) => 0.160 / 1.46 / 1.54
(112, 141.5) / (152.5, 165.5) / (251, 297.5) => -0.141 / 1.29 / 1.53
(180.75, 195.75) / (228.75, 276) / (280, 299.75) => -0.072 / 1.36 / 1.49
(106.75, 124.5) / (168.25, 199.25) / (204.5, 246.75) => 0.048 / 1.45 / 1.5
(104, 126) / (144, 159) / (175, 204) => -0.033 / 1.45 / 1.39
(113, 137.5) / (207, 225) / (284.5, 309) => -0.063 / 1.3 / 1.47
